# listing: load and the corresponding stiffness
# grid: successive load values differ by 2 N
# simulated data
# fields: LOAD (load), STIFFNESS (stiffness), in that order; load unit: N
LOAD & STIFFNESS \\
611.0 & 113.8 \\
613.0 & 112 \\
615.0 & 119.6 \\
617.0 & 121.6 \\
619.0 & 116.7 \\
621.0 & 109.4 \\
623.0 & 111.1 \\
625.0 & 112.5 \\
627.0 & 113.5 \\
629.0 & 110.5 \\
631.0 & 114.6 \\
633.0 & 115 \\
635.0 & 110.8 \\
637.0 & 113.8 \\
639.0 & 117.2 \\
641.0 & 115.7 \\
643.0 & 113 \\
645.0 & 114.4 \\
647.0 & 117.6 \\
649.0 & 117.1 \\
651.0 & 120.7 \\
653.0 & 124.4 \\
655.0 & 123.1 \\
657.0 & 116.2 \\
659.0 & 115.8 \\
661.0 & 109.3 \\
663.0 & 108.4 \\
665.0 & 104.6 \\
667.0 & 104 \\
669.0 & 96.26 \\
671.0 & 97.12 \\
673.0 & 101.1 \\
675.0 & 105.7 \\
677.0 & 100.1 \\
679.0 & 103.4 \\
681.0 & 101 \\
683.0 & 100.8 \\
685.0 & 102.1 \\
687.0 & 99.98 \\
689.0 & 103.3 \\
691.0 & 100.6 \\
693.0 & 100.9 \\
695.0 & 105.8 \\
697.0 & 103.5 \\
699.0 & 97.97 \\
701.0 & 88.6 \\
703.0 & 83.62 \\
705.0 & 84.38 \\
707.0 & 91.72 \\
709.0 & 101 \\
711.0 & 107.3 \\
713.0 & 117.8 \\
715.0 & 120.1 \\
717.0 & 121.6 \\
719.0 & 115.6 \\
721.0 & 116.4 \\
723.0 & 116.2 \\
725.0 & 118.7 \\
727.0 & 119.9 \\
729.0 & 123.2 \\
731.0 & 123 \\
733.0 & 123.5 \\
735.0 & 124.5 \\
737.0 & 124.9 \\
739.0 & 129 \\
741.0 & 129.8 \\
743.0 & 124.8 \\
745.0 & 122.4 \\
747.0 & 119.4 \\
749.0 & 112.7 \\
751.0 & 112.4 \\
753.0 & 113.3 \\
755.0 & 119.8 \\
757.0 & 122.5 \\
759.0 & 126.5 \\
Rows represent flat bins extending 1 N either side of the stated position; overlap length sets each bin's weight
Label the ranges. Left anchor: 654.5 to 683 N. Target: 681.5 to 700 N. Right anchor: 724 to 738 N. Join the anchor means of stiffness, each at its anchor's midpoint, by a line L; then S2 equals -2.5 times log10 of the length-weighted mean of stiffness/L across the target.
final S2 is 0.10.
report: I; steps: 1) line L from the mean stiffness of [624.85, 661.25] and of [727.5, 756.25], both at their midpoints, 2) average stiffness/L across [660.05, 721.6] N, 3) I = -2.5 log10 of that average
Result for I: 0.154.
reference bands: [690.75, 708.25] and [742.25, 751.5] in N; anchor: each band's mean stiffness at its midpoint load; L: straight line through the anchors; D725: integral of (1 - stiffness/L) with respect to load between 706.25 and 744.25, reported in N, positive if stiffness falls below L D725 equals -3.8 N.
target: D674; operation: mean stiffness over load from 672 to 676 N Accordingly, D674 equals 103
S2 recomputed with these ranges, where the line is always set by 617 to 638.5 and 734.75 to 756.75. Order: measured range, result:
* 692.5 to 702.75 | 0.20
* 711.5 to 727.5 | 0.01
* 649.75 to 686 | 0.08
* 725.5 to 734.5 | -0.02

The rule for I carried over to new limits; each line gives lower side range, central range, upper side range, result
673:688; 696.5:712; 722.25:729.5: 0.17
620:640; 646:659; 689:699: -0.10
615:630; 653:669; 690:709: -0.07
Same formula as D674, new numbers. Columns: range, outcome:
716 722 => 118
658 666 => 110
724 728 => 119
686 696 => 102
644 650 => 116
